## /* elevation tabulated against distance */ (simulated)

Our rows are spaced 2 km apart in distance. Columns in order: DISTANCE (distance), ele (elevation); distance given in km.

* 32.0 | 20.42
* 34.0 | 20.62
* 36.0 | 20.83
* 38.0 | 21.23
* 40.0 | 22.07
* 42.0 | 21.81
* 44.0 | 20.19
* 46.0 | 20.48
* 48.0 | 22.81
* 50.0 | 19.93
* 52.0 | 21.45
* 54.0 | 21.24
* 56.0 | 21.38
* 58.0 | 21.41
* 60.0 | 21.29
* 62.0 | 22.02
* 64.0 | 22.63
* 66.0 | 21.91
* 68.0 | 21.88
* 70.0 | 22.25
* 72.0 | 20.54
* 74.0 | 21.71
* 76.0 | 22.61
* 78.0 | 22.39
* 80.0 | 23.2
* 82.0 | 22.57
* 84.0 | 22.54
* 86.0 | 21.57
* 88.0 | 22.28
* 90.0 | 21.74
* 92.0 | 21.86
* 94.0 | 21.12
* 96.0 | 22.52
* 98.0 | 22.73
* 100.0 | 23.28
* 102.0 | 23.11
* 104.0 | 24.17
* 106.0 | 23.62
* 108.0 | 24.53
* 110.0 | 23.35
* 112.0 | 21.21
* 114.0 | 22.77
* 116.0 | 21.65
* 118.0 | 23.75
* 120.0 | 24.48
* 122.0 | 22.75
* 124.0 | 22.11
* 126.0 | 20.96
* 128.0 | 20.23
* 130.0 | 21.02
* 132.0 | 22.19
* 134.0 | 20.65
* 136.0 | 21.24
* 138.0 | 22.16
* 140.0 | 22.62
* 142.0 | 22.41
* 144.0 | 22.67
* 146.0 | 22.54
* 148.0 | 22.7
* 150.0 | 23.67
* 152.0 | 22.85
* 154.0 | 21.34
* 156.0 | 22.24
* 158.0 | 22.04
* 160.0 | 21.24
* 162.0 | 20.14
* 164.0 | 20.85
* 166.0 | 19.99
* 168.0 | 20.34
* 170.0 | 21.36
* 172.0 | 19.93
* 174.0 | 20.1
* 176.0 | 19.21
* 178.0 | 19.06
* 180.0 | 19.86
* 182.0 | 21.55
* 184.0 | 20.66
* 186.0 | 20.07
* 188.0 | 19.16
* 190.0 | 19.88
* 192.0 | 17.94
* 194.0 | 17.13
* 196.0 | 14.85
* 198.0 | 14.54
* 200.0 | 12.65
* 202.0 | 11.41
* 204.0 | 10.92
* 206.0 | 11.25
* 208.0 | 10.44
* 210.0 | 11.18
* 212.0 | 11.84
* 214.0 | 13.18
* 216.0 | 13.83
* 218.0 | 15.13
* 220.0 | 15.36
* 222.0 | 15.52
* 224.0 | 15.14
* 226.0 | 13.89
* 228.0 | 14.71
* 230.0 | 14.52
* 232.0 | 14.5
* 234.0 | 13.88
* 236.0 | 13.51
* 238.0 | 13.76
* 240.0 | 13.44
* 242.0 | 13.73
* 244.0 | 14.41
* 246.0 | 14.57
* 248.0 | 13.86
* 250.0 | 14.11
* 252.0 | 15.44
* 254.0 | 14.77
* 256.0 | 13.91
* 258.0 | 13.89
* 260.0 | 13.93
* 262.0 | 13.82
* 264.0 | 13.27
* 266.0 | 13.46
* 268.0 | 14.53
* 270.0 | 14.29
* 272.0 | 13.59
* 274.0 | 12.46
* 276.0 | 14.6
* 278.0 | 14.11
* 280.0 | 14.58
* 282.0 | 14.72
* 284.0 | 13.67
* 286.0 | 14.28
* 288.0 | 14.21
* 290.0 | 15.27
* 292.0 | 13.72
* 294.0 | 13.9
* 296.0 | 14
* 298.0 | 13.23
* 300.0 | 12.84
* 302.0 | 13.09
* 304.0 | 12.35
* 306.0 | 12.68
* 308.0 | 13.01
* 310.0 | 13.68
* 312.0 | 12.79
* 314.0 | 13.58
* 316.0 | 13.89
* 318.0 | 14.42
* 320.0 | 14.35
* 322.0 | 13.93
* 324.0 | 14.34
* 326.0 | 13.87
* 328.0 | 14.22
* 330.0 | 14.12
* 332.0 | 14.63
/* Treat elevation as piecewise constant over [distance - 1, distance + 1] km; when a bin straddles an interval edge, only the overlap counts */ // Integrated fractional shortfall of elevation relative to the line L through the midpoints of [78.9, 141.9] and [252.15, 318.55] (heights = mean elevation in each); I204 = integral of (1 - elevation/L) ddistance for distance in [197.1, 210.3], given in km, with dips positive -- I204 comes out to 4.47 km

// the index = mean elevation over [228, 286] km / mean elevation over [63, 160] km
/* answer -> 0.63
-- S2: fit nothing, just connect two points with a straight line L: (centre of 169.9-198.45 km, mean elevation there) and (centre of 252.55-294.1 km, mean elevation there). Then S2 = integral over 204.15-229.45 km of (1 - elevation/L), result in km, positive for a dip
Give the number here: 5.6 km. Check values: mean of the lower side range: 19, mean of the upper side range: 14.1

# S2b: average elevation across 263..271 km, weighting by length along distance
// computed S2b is 13.9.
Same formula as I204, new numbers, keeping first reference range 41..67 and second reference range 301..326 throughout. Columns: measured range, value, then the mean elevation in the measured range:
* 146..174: -5.0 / 21.4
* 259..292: 1.4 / 14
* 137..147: -2.0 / 22.5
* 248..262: 0.9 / 14.3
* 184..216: 4.6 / 14.6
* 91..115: -3.5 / 22.9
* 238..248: 1.1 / 14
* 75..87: -1.1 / 22.5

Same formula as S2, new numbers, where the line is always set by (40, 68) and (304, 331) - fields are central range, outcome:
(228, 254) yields 2.9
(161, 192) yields -3.8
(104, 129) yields -3.9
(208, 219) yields 2.6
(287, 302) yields 0.6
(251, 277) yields 2.2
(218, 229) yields 1.0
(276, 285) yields 0.3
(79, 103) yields -2.4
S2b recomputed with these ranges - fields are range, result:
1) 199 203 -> 12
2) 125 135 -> 21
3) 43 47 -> 20.3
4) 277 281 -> 14.3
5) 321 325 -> 14.1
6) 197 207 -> 12.2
